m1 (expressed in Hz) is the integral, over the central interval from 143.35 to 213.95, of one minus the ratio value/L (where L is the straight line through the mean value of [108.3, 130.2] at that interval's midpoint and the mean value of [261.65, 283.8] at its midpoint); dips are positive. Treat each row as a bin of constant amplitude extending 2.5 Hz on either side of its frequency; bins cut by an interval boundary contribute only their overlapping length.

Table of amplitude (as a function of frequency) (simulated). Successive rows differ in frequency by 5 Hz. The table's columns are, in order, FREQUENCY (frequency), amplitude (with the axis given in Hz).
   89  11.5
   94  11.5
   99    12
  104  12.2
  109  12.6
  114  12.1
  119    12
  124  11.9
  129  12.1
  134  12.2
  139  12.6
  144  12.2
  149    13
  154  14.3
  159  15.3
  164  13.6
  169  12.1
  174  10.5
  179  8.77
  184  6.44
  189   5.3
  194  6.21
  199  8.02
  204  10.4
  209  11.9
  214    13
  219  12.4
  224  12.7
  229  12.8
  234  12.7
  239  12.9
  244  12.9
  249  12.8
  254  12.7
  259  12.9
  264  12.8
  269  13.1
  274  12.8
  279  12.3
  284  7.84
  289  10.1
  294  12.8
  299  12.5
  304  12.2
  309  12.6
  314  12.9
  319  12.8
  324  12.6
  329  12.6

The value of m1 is 8.94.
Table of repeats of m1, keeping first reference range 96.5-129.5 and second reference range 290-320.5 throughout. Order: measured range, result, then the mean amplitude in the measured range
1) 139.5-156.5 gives -1.3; 13.1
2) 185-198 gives 6.5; 6.1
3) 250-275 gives -0.9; 12.9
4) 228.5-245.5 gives -0.6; 12.8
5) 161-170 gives -0.6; 13.1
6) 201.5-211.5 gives 0.9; 11.2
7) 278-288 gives 2.2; 9.74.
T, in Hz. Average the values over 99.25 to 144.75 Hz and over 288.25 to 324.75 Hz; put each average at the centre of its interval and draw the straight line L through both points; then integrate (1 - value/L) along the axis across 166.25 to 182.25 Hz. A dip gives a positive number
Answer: 2.53 Hz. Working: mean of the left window 12.2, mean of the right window 12.4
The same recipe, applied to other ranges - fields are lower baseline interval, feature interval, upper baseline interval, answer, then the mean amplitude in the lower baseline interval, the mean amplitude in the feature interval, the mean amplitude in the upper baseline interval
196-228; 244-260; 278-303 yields -2.2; 11.4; 12.8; 11.1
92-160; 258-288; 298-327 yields 1.8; 12.5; 11.8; 12.6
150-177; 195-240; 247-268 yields 4.4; 13.1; 11.6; 12.8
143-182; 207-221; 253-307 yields -0.3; 12.4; 12.5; 12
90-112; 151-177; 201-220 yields -2.6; 12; 13.1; 11.8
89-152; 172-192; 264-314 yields 7.4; 12.2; 7.65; 11.9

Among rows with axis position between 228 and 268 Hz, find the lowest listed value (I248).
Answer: 12.7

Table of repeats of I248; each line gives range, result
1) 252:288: 7.84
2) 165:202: 5.3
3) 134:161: 12.2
